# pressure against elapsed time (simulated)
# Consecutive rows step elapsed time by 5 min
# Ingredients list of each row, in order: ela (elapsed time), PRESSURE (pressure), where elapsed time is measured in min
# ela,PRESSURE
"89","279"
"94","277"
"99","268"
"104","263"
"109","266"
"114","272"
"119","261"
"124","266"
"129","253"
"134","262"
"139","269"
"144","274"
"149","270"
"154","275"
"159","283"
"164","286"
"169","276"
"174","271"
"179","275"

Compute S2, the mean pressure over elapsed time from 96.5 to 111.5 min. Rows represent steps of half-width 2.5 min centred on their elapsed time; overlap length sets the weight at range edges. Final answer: 266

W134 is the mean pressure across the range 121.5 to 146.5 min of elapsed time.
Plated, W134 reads 265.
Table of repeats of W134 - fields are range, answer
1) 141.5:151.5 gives 272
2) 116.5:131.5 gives 260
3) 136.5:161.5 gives 274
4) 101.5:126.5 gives 266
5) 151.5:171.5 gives 280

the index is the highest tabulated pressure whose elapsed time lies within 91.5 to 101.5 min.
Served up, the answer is 277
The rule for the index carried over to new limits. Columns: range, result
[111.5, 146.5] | 274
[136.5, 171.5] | 286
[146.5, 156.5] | 275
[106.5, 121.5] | 272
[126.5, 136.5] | 262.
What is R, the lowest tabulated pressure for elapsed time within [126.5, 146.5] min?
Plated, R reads 253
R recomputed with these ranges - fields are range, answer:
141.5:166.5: 270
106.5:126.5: 261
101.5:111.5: 263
